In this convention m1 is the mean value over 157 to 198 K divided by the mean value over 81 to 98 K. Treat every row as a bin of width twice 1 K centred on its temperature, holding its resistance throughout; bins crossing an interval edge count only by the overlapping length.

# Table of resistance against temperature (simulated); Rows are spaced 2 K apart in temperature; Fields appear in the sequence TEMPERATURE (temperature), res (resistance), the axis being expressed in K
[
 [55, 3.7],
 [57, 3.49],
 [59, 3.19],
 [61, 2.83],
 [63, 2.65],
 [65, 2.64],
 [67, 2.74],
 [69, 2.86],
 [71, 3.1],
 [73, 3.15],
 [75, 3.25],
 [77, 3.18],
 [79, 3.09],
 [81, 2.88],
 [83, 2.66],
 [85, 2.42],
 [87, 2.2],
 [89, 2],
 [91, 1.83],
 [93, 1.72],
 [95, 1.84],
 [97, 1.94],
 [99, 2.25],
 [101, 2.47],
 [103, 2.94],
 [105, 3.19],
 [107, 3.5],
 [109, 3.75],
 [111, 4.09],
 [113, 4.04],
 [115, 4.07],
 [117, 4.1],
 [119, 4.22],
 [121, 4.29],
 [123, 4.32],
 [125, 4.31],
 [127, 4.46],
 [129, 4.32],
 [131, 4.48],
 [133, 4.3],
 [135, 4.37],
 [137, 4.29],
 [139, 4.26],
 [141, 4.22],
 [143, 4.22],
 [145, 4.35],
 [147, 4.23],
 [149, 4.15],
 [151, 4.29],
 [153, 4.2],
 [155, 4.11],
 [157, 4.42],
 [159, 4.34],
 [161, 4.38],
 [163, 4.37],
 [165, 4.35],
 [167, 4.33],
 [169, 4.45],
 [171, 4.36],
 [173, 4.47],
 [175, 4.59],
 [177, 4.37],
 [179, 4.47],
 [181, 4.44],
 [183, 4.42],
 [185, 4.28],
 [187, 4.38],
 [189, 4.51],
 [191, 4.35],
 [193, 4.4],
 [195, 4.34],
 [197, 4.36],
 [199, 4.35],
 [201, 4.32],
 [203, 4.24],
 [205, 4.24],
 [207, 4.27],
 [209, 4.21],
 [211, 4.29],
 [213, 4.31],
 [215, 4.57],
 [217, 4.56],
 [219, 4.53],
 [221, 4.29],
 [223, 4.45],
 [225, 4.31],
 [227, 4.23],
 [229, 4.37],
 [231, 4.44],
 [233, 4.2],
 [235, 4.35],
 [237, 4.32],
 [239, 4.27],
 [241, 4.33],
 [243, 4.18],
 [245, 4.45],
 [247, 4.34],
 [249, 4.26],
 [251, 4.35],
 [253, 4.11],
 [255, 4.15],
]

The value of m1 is 2.07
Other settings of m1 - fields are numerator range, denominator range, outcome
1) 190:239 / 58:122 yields 1.46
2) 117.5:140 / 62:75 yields 1.50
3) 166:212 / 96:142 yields 1.14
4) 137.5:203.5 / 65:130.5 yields 1.37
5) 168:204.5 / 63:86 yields 1.52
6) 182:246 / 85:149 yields 1.22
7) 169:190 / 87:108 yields 1.88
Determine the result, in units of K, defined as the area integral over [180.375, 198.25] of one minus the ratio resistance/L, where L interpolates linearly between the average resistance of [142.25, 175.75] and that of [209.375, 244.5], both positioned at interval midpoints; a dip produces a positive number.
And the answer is -0.2 K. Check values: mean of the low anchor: 4.33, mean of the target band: 4.39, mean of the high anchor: 4.35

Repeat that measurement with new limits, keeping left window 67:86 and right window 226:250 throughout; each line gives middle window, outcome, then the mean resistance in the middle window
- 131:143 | -2.9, 4.3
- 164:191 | -4.4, 4.41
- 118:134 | -4.6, 4.34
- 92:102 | 3.4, 2.04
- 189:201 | -1.3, 4.37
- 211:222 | -0.8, 4.44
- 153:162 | -1.7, 4.3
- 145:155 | -1.8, 4.22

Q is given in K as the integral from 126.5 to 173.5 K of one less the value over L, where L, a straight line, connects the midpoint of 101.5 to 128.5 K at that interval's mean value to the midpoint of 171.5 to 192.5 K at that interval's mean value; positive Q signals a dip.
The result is -1.5 K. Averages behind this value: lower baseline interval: 3.92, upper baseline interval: 4.43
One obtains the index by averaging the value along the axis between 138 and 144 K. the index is 4.23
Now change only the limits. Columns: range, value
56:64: 3.04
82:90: 2.32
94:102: 2.12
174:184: 4.46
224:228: 4.27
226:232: 4.35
